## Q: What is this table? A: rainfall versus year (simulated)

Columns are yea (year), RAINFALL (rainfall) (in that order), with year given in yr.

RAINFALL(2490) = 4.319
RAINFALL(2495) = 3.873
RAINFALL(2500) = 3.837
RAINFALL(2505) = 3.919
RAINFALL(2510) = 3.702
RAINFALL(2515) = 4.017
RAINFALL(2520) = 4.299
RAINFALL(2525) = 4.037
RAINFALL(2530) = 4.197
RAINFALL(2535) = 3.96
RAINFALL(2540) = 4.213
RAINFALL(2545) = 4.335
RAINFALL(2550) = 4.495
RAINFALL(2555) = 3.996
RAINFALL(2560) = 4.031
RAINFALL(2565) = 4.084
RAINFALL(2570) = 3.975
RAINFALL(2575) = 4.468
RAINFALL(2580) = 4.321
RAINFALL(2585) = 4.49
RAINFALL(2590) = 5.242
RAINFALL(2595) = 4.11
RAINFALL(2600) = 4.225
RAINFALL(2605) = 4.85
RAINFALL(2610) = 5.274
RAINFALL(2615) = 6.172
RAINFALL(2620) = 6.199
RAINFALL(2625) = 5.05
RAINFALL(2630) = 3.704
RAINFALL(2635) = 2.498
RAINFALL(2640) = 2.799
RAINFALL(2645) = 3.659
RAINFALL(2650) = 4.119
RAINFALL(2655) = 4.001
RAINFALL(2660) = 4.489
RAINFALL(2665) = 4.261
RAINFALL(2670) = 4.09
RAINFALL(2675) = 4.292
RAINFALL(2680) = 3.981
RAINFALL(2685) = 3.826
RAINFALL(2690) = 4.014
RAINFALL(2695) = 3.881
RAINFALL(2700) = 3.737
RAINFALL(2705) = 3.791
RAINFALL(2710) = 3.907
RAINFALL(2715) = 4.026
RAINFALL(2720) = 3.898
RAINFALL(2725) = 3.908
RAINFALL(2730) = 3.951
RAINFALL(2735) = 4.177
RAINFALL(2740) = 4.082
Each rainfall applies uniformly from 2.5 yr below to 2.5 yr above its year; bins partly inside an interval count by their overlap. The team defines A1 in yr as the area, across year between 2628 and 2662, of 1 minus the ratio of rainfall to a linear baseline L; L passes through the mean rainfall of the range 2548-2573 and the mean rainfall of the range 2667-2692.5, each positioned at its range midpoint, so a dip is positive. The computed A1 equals 3.9 yr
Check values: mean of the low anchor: 4.12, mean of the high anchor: 4.04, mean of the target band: 3.6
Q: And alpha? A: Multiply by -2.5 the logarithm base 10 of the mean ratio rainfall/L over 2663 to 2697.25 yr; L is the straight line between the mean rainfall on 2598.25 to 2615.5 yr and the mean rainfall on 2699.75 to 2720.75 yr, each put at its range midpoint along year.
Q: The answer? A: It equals 0.046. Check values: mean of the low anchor 5.05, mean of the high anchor 3.88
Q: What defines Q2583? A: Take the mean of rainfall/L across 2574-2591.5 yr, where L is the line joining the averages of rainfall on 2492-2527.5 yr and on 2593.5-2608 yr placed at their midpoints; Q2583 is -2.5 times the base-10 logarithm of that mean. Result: -0.06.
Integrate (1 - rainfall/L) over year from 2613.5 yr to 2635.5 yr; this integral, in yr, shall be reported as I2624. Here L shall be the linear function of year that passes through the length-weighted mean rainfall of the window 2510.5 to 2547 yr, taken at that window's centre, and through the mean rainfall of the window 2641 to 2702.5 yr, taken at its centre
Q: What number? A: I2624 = -4.46 yr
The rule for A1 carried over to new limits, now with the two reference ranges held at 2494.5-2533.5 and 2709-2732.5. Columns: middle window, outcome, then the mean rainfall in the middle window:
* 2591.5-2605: -1.4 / 4.37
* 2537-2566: -1.6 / 4.19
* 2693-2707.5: 0.5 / 3.8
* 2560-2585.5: -1.6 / 4.23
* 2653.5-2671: -1.2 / 4.23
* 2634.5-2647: 2.9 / 3.04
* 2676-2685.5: -0.1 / 3.98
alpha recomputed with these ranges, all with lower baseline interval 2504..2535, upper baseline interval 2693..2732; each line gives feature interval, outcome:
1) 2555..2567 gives -0.01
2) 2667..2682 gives -0.06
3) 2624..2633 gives -0.06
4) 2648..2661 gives -0.07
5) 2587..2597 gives -0.18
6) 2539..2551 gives -0.09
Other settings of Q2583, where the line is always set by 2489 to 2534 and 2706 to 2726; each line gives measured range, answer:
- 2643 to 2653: 0.01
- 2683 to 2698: 0.01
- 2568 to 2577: -0.06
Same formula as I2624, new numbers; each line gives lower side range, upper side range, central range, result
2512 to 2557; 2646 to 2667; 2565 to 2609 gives -3.1 yr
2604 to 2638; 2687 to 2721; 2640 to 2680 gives 2.9 yr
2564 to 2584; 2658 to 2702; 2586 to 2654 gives -4.5 yr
